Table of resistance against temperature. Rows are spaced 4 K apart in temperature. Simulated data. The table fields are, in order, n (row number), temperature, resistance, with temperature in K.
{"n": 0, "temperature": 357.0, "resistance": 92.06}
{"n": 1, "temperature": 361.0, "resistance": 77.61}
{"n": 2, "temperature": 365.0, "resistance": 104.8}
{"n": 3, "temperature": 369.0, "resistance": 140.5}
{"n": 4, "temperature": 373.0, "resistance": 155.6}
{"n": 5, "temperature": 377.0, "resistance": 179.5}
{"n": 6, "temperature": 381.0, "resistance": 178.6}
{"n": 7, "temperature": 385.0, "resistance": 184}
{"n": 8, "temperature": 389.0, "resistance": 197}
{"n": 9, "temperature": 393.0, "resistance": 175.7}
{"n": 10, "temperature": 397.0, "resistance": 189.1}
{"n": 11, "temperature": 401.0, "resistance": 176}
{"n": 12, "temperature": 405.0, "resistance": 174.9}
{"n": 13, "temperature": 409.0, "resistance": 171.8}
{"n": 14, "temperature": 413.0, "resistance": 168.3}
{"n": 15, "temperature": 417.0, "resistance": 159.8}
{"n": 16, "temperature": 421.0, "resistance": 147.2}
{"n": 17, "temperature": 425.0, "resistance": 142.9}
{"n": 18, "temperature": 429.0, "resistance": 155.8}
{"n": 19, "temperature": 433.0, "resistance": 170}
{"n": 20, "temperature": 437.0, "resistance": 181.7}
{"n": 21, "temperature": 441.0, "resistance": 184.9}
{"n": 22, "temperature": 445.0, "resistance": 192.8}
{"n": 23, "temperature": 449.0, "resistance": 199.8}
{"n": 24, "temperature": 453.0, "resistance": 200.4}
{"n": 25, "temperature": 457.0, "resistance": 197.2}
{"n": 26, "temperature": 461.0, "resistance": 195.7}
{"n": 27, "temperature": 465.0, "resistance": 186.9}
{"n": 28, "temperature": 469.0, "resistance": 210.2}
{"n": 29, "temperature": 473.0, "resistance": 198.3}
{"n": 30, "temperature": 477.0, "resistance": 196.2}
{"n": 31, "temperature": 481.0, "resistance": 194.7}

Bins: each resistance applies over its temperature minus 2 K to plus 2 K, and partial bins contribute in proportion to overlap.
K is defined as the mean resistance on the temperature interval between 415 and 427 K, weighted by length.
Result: 150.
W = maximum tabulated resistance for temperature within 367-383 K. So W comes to 179.5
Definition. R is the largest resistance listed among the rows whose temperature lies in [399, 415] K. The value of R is 176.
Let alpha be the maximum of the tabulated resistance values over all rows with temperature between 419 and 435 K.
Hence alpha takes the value 170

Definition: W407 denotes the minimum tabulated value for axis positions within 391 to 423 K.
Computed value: 147.2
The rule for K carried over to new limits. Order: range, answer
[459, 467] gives 191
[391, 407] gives 179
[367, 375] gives 148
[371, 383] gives 171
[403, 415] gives 172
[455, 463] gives 196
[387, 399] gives 187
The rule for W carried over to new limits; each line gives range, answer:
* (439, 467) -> 200.4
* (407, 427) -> 171.8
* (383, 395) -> 197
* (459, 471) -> 210.2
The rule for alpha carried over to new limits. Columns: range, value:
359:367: 104.8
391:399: 189.1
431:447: 192.8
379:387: 184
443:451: 199.8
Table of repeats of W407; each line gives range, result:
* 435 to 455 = 181.7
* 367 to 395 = 140.5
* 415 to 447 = 142.9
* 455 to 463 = 195.7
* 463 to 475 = 186.9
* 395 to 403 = 176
